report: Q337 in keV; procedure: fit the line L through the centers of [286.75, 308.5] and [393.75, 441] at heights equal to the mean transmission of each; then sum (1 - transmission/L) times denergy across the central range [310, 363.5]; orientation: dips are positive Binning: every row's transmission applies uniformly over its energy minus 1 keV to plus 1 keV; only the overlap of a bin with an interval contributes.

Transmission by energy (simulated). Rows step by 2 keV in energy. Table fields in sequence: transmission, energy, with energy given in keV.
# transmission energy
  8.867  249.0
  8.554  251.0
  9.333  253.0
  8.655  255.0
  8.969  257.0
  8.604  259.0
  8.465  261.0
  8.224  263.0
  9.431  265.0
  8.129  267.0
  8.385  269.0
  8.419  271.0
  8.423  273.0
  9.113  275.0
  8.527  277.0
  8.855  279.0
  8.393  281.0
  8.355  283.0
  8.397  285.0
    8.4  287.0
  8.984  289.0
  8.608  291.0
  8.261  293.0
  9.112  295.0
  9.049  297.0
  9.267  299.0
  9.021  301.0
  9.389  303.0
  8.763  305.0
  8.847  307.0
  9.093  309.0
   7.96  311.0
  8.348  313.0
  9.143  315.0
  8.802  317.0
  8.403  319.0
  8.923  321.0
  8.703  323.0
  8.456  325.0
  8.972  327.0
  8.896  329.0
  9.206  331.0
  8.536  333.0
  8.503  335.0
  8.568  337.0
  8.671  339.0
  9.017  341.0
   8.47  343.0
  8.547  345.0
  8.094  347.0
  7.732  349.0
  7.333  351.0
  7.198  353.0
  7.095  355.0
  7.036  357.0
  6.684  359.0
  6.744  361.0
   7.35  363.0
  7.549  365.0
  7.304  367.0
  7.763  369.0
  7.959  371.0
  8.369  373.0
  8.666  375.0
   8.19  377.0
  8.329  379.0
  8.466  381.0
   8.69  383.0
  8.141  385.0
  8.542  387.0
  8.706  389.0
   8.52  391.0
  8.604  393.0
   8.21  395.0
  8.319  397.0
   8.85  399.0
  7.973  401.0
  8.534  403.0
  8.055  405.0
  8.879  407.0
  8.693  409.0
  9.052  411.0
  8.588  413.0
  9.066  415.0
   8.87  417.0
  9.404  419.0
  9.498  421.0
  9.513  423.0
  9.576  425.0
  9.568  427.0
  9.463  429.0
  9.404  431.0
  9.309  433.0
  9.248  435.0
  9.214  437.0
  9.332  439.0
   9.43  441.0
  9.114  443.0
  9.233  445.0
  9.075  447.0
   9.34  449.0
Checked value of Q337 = 4.3 keV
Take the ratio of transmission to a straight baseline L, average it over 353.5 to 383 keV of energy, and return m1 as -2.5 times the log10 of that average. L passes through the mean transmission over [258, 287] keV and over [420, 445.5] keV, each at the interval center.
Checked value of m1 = 0.174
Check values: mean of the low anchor 8.55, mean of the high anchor 9.38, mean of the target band 7.7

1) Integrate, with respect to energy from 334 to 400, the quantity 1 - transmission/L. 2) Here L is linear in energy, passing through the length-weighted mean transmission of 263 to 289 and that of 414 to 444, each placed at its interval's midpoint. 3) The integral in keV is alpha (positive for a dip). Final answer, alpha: 7.0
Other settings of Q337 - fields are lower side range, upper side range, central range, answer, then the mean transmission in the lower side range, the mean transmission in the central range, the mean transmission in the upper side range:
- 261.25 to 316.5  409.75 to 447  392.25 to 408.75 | 1.3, 8.7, 8.44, 9.26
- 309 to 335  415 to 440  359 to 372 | 2.3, 8.7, 7.39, 9.35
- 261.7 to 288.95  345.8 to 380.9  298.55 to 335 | -3.0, 8.56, 8.8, 7.64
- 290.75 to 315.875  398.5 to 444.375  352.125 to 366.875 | 3.0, 8.84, 7.11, 9.07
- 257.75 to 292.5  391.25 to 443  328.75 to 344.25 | 0.0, 8.57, 8.72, 8.98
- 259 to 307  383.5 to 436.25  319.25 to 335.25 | 0.0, 8.7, 8.77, 8.87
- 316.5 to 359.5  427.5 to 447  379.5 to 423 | 1.3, 8.28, 8.67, 9.3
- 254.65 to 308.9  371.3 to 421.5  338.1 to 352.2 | 0.6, 8.71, 8.25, 8.59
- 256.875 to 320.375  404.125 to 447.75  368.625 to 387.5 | 1.4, 8.69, 8.32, 9.17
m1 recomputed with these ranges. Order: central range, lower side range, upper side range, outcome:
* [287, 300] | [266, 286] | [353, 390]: -0.06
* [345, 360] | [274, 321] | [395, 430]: 0.19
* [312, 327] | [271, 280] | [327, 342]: 0.01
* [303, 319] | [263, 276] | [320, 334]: 0.00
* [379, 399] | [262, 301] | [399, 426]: 0.05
